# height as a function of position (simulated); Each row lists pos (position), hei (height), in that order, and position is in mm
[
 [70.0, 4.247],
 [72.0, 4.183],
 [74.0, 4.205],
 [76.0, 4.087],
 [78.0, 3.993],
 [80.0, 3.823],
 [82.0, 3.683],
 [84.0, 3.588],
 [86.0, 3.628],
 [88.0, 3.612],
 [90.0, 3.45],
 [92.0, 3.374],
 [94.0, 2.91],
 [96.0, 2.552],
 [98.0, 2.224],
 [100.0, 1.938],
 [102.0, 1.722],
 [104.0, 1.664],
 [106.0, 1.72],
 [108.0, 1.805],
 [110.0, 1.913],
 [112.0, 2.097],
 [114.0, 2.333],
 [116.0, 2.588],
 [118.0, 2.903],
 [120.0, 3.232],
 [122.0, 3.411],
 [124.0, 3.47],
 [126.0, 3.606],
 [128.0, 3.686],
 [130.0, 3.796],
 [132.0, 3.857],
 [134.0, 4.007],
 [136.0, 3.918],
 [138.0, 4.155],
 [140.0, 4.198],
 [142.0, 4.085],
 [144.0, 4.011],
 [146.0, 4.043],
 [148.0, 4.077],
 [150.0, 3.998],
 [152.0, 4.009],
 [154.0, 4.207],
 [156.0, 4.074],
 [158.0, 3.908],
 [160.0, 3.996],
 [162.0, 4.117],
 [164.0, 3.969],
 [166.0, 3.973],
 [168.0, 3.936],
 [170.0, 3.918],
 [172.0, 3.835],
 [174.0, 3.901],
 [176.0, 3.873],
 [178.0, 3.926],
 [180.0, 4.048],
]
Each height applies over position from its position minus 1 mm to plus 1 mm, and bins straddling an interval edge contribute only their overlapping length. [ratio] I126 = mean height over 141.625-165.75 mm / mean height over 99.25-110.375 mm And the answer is 2.26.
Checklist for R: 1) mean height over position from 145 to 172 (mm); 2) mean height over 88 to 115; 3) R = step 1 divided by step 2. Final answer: 1.7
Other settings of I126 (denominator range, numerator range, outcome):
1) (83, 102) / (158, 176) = 1.33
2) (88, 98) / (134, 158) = 1.34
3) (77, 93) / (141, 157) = 1.12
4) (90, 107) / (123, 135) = 1.60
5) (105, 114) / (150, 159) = 2.09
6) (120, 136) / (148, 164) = 1.10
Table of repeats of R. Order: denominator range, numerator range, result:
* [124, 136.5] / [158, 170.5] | 1.05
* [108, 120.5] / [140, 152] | 1.67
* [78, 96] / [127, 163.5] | 1.15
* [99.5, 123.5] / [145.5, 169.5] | 1.74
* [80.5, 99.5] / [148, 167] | 1.26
